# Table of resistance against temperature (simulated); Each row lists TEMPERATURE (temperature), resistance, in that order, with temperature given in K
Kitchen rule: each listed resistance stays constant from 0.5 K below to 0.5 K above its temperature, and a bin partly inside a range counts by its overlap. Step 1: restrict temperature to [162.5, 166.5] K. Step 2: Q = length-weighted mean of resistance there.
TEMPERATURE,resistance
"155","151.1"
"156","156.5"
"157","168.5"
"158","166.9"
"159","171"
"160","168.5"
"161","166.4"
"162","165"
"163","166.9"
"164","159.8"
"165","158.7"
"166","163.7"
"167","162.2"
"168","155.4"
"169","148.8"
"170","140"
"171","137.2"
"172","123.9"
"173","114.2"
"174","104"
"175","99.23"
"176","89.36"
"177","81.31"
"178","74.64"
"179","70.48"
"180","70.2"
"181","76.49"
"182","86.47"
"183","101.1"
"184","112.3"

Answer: 162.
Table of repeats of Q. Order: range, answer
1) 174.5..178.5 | 86.1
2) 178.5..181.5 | 72.4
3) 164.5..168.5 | 160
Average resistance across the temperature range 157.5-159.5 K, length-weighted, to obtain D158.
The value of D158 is 169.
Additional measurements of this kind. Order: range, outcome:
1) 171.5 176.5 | 106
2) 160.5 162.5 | 166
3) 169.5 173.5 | 129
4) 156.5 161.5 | 168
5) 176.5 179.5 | 75.5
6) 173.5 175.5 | 102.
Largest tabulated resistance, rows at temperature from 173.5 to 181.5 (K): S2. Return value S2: 104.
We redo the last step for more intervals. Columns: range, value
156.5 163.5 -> 171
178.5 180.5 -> 70.48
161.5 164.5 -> 166.9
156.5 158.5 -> 168.5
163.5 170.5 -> 163.7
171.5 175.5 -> 123.9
